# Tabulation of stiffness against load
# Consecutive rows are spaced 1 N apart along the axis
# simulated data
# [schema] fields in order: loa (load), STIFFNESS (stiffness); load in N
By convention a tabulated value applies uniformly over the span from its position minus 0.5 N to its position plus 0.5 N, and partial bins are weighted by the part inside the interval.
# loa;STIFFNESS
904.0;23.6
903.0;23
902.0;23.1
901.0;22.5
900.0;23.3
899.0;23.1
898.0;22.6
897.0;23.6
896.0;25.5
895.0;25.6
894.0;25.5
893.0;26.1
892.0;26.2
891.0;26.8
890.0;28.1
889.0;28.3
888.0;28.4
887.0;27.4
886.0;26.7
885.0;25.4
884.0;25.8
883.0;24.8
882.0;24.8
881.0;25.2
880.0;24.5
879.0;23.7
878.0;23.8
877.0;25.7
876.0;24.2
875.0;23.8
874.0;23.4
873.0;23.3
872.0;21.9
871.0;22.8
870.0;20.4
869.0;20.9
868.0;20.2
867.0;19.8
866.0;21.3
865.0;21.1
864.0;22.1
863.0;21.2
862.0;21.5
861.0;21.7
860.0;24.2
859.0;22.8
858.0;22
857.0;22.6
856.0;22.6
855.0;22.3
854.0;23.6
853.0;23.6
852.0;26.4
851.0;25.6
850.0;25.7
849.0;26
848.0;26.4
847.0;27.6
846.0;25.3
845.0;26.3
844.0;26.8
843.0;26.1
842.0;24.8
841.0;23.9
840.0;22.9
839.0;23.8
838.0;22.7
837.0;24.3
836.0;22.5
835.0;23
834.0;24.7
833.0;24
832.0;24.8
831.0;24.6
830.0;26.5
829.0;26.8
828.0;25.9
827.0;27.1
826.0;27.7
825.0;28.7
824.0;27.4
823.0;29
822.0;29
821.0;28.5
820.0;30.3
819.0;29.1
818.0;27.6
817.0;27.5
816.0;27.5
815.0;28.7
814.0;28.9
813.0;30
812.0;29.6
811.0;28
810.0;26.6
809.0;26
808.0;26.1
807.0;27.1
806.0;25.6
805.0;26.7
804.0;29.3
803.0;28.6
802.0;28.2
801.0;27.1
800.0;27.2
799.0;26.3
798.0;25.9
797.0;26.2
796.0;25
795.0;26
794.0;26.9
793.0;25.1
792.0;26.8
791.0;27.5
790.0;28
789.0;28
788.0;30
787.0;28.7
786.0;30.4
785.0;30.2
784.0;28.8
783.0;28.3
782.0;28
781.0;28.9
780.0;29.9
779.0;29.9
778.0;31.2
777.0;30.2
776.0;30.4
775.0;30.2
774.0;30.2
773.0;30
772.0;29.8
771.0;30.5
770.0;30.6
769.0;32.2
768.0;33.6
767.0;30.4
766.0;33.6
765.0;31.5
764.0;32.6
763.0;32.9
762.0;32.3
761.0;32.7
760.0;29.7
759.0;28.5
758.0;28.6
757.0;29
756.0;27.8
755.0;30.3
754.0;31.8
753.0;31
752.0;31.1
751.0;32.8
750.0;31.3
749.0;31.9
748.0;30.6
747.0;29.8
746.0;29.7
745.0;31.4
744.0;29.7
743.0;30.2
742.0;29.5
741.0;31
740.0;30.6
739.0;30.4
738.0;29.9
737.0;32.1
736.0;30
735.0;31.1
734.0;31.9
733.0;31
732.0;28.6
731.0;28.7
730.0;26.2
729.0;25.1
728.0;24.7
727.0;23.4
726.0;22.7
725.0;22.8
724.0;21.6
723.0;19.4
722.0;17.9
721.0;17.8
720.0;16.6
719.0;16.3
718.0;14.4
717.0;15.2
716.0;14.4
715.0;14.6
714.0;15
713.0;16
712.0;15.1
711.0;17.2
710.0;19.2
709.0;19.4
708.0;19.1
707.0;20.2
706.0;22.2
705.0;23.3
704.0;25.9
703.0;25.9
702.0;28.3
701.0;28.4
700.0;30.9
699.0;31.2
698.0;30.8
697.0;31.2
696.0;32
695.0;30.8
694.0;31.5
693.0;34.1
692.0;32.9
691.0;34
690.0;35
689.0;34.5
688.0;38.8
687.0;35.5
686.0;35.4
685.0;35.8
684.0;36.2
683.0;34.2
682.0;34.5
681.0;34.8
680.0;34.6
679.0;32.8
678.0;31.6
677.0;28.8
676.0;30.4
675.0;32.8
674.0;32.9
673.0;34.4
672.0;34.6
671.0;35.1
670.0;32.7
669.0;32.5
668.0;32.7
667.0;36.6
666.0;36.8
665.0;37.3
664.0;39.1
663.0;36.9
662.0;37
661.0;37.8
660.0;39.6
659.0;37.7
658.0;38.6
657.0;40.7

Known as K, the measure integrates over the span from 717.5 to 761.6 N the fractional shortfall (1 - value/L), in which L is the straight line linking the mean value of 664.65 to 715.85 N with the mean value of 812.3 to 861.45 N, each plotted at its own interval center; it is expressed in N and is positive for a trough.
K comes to 1.2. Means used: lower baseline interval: 29.7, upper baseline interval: 25.7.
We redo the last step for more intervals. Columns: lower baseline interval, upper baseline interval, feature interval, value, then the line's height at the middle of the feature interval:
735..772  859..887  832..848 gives 0.41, 25.3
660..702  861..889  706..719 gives 6.21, 32.2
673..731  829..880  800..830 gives -4.24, 24.4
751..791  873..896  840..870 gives 3.69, 26.8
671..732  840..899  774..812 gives -3.80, 25.4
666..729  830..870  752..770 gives -3.67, 25.8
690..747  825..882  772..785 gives -2.60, 24.7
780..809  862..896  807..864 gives 0.61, 25.9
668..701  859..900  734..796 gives -1.31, 29.4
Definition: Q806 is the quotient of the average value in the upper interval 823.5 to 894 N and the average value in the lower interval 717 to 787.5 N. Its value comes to 0.86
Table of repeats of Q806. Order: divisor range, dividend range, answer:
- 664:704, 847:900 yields 0.73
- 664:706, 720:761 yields 0.86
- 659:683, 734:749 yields 0.88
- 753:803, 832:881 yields 0.80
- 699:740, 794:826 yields 1.20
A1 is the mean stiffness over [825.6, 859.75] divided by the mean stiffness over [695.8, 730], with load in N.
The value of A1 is 1.1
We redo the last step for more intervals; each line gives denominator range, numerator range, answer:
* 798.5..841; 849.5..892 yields 0.89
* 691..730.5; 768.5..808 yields 1.23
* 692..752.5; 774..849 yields 1.06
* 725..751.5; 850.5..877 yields 0.77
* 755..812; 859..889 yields 0.81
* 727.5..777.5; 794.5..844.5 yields 0.88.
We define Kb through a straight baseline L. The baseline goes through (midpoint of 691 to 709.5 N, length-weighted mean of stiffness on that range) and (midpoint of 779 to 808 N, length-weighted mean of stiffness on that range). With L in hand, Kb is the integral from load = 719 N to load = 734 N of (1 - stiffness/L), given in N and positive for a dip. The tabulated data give 2.4 N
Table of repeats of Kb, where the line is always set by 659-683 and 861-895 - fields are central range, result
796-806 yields 0.3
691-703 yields 0.8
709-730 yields 8.8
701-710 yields 2.7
